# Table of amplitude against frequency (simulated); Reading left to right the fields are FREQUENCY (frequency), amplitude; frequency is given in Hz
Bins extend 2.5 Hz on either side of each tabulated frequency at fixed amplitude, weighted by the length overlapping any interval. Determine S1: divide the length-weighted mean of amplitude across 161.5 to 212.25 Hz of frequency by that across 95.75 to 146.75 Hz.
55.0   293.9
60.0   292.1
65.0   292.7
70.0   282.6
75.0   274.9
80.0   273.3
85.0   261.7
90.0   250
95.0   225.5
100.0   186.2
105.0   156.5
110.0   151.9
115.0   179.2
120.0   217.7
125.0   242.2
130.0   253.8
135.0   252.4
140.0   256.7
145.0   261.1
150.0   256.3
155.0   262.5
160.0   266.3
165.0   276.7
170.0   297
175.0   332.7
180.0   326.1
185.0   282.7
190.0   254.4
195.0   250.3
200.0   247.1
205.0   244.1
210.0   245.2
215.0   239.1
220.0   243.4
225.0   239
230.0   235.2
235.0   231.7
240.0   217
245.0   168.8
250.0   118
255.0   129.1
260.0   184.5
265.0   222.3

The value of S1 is 1.28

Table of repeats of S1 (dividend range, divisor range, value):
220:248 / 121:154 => 0.87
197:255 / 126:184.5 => 0.79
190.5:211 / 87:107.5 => 1.20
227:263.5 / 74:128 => 0.85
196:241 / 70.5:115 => 1.07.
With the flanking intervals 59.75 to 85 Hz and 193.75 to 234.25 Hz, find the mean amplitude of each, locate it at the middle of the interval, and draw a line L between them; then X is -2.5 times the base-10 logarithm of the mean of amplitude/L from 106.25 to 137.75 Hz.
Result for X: 0.24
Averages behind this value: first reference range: 280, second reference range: 242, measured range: 214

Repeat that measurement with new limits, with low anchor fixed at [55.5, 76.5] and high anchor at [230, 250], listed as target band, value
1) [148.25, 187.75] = -0.222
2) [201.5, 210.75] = -0.138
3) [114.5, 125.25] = 0.212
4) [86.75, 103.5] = 0.239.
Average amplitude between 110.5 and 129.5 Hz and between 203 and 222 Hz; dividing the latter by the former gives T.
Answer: 1.2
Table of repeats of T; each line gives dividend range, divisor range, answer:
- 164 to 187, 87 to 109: 1.51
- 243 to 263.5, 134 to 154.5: 0.59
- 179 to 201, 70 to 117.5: 1.22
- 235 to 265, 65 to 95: 0.65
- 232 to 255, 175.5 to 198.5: 0.64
